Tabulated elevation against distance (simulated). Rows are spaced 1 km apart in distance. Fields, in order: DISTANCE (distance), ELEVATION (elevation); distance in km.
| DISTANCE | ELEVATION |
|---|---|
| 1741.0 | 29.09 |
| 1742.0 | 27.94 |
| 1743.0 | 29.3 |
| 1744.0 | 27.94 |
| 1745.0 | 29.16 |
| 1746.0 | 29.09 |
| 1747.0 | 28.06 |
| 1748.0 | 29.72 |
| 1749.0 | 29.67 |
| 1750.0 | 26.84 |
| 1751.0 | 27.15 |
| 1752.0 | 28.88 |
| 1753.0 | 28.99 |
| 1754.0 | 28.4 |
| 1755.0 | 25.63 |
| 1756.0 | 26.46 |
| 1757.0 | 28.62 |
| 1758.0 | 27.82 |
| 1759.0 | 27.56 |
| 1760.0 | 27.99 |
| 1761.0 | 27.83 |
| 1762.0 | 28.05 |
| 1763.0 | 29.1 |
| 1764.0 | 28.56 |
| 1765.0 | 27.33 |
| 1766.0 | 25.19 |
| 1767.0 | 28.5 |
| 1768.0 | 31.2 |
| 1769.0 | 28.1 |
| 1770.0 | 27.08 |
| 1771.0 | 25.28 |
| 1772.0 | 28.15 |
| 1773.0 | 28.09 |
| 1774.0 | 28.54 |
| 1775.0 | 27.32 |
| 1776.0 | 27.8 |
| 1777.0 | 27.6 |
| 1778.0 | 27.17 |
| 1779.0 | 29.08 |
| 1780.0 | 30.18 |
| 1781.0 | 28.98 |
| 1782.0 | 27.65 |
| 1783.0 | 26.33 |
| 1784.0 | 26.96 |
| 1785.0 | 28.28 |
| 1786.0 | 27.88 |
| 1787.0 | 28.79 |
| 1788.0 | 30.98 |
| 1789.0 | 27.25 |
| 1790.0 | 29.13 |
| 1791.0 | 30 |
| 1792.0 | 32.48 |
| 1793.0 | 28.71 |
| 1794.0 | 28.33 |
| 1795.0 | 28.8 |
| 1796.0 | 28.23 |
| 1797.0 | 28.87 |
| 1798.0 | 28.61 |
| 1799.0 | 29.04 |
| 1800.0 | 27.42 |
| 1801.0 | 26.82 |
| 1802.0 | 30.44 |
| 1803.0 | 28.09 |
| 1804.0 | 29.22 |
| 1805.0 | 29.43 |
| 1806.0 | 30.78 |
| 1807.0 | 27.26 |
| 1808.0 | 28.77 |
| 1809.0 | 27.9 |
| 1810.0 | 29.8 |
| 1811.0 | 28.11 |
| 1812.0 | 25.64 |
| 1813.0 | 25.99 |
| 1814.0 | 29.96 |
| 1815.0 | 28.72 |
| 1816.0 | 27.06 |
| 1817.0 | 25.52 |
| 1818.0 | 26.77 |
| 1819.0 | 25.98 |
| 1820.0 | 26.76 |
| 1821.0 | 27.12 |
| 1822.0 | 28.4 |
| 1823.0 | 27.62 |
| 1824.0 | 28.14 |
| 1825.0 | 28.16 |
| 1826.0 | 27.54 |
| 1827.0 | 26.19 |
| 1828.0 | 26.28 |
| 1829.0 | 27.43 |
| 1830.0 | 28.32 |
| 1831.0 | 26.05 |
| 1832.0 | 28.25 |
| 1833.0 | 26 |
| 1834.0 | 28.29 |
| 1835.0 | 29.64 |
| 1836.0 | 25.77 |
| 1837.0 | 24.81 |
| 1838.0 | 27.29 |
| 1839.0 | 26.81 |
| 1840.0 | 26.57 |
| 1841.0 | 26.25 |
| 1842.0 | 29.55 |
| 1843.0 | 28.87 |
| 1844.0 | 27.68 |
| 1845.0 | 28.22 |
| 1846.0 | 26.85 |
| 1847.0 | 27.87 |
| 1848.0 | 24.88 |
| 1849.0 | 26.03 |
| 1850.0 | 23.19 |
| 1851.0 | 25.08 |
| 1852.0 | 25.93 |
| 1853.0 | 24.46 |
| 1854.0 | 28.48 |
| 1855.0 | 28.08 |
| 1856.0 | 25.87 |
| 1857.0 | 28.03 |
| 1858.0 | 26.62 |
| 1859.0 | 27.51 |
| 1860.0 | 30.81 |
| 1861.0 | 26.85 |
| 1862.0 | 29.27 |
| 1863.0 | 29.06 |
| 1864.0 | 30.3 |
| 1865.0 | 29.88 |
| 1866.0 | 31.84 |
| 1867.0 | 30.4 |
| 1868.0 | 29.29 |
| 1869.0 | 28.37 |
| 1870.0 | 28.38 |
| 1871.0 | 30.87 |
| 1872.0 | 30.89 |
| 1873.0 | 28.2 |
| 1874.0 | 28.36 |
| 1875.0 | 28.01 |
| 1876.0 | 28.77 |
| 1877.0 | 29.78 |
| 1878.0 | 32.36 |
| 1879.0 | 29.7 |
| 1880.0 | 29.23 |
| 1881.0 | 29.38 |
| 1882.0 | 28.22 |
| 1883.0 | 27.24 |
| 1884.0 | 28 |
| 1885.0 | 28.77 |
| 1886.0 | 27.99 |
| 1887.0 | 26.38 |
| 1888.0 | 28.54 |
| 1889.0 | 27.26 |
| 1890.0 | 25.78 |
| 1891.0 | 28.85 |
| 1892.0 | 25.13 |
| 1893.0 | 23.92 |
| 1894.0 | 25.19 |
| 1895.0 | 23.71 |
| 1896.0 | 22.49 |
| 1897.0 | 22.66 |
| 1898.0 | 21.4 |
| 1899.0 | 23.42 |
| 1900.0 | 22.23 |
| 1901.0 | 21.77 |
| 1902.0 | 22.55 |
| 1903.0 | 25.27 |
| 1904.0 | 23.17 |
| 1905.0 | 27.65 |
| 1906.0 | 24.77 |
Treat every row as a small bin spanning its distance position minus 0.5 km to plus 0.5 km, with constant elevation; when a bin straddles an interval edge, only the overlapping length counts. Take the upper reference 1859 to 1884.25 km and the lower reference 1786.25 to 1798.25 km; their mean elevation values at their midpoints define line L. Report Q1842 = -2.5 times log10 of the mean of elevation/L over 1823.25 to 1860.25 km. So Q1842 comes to 0.09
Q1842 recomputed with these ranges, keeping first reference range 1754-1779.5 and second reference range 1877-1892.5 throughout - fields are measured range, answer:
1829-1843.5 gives 0.03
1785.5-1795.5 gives -0.05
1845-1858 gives 0.07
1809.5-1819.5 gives 0.02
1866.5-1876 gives -0.04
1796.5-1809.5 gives -0.03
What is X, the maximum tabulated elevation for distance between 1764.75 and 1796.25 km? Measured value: 32.48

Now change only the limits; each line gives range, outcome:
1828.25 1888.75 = 32.36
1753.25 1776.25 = 31.2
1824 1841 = 29.64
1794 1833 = 30.78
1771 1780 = 30.18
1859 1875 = 31.84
